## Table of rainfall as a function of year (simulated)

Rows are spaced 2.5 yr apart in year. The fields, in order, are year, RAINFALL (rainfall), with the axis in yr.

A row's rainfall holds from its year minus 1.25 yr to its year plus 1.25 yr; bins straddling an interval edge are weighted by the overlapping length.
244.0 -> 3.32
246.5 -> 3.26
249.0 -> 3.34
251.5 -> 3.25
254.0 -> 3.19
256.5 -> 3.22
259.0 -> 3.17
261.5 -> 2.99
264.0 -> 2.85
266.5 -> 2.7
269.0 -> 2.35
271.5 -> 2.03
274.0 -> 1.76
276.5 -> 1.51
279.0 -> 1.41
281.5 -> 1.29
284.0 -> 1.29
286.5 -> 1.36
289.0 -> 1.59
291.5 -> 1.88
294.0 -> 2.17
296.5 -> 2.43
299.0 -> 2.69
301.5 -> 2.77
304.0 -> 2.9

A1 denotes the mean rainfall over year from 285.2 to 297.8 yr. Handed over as 1.89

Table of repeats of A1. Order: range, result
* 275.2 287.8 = 1.37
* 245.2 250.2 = 3.3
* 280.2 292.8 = 1.48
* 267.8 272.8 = 2.18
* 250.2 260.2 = 3.21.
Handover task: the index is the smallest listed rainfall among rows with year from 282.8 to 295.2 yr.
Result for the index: 1.29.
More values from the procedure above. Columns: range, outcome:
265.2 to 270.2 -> 2.35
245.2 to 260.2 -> 3.17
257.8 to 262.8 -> 2.99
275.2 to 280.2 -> 1.41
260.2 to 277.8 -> 1.51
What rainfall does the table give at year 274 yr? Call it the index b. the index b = 1.76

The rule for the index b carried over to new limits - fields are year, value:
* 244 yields 3.32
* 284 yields 1.29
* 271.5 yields 2.03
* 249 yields 3.34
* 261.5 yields 2.99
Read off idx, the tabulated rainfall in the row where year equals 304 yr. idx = 2.9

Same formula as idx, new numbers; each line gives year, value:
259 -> 3.17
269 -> 2.35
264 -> 2.85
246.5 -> 3.26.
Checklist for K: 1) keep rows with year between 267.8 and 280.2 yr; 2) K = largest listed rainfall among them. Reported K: 2.35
